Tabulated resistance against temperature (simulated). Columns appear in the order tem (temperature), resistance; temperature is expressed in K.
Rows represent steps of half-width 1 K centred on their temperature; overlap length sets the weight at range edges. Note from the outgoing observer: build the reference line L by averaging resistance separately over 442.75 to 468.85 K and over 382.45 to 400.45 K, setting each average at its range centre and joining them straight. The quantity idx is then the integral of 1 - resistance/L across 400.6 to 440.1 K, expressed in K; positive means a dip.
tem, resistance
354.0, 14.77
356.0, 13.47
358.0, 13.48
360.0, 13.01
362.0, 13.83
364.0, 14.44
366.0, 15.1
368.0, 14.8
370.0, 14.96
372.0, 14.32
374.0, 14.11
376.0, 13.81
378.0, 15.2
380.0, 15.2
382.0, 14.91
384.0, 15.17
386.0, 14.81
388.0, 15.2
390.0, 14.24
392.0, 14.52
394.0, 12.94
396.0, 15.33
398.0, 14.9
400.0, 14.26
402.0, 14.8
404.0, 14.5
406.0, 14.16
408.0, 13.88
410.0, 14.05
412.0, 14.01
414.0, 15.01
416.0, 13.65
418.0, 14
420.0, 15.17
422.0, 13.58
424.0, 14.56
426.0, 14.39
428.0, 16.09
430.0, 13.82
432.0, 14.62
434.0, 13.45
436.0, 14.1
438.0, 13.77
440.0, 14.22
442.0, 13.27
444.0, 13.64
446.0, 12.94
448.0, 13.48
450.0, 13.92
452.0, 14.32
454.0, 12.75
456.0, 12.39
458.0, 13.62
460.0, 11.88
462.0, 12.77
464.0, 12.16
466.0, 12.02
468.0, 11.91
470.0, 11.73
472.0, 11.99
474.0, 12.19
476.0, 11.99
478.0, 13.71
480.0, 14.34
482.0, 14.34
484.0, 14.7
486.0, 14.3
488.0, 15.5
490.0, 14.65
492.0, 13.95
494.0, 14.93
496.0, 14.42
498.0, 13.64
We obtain -1.3 K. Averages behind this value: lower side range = 14.6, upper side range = 12.9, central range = 14.3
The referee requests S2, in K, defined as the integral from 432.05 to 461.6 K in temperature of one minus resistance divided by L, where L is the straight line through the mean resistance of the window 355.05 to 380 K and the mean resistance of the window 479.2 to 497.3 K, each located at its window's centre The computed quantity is 2.1 K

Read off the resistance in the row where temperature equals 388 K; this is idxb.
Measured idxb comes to 15.2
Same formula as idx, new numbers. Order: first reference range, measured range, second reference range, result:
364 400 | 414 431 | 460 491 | -0.52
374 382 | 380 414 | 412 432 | 0.16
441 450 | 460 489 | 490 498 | 1.89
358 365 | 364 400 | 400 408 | -1.60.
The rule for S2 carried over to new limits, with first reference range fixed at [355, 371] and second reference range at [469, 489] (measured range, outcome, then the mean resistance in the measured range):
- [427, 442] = -0.5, 14.2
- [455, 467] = 1.0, 12.5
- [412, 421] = -0.4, 14.4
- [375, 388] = -0.8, 14.9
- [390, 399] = -0.3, 14.4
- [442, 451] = 0.1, 13.5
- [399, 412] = -0.3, 14.3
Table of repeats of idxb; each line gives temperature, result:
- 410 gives 14.05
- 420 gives 15.17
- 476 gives 11.99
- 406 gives 14.16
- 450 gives 13.92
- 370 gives 14.96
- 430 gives 13.82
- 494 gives 14.93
